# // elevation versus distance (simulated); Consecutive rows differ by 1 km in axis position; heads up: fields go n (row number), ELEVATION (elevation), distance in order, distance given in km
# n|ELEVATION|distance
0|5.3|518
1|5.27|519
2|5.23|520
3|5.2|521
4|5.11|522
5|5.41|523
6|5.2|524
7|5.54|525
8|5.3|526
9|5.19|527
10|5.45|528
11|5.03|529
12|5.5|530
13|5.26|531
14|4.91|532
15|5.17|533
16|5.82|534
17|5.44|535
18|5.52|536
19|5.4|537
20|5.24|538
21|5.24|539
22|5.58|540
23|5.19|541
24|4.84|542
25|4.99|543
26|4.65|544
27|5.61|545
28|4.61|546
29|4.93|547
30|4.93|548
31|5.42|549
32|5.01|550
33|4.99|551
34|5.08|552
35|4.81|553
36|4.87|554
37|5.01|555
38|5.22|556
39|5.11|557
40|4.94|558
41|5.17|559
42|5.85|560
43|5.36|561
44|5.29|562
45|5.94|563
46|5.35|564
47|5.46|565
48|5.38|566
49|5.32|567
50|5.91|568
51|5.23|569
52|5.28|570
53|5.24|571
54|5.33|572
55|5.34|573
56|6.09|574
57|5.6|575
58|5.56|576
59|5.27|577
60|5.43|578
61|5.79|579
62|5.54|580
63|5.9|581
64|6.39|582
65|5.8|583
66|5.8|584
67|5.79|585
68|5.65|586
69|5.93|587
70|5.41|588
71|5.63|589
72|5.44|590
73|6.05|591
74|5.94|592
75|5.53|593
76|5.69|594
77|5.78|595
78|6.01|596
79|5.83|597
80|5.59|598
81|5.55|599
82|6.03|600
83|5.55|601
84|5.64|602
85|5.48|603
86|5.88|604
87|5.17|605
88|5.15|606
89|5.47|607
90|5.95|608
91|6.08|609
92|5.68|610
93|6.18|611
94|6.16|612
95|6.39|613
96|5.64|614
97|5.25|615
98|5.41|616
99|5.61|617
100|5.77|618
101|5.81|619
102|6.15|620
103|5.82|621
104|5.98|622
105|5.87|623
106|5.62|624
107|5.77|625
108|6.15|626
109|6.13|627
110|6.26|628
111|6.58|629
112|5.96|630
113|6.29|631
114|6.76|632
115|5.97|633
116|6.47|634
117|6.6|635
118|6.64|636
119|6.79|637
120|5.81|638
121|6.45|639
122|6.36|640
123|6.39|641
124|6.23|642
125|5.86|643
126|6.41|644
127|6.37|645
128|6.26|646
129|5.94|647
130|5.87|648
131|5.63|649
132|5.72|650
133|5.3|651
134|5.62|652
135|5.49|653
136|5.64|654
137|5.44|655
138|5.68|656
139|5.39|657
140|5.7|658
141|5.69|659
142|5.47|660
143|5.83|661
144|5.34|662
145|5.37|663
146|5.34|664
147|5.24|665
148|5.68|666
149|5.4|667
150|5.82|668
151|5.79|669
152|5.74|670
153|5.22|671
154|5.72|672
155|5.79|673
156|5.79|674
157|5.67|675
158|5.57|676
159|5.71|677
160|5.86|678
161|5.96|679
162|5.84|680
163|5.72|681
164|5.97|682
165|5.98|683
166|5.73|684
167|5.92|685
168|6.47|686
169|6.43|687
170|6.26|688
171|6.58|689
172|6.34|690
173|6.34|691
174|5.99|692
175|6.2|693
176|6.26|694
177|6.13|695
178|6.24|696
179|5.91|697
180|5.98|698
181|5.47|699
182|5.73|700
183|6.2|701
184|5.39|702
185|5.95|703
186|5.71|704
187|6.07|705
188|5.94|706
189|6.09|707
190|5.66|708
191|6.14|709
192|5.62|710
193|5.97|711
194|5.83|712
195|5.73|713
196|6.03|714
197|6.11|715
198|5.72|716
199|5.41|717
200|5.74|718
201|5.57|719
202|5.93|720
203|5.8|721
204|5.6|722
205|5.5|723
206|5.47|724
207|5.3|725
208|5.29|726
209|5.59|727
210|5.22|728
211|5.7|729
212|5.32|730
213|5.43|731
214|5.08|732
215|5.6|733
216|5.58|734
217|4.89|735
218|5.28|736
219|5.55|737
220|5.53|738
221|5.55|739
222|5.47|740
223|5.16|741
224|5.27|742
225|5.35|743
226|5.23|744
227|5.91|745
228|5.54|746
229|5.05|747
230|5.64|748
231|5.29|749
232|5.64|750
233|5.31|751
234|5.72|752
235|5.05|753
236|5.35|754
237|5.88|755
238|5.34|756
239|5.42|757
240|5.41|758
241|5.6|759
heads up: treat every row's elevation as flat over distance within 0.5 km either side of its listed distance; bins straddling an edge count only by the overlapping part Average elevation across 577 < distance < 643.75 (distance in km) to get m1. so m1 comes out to 5.9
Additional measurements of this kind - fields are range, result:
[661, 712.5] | 5.86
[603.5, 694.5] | 5.9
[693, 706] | 5.93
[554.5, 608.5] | 5.57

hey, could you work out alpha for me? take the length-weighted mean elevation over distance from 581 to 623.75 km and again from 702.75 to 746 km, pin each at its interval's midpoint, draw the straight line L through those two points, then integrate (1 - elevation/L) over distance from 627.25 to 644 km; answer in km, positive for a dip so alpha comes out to -1.8 km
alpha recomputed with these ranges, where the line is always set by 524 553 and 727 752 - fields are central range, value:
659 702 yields -4.0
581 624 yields -4.0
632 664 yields -3.7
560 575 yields -0.7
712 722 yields -0.7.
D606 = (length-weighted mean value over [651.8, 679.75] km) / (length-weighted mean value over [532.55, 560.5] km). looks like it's 1.1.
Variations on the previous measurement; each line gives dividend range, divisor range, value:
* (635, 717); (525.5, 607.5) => 1.08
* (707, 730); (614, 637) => 0.94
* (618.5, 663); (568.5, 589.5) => 1.06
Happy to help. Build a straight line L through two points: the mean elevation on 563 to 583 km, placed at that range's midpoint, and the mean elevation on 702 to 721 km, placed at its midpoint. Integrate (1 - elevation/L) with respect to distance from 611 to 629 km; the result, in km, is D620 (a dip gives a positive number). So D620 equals -0.8 km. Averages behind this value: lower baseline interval 5.56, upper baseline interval 5.83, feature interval 5.9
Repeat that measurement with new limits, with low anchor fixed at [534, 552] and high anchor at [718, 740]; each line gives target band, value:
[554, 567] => -0.3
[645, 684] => -2.2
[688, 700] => -1.6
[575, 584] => -0.8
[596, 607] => -0.7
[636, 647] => -2.0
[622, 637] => -2.6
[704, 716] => -1.0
